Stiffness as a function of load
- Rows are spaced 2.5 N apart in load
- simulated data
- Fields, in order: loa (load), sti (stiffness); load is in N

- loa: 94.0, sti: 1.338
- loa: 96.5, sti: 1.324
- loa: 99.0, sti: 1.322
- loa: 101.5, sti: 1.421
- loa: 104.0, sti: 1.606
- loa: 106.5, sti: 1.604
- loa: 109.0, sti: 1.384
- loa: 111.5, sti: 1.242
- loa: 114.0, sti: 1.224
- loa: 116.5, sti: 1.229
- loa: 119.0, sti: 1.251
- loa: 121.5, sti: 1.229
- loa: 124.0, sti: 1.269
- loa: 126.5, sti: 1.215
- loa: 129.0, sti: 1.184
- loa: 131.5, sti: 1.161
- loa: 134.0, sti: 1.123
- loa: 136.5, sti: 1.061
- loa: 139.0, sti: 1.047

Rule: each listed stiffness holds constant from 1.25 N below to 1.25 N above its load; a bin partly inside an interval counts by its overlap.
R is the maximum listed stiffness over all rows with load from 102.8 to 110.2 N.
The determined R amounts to 1.606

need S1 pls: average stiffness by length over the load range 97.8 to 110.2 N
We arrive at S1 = 1.47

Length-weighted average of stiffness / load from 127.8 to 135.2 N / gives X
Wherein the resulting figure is 1.16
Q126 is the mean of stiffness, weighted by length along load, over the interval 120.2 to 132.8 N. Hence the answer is 1.21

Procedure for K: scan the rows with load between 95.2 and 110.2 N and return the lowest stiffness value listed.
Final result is 1.322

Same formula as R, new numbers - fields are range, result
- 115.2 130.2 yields 1.269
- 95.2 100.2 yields 1.324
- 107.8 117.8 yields 1.384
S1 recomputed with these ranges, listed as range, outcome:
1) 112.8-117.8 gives 1.23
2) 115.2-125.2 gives 1.24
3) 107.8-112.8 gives 1.31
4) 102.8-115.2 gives 1.41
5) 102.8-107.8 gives 1.6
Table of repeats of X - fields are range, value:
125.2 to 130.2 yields 1.2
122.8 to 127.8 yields 1.24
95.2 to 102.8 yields 1.36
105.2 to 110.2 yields 1.5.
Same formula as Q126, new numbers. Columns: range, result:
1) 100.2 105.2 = 1.51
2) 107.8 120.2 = 1.27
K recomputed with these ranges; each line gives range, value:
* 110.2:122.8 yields 1.224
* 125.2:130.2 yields 1.184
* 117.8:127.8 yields 1.215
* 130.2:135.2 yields 1.123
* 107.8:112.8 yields 1.242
